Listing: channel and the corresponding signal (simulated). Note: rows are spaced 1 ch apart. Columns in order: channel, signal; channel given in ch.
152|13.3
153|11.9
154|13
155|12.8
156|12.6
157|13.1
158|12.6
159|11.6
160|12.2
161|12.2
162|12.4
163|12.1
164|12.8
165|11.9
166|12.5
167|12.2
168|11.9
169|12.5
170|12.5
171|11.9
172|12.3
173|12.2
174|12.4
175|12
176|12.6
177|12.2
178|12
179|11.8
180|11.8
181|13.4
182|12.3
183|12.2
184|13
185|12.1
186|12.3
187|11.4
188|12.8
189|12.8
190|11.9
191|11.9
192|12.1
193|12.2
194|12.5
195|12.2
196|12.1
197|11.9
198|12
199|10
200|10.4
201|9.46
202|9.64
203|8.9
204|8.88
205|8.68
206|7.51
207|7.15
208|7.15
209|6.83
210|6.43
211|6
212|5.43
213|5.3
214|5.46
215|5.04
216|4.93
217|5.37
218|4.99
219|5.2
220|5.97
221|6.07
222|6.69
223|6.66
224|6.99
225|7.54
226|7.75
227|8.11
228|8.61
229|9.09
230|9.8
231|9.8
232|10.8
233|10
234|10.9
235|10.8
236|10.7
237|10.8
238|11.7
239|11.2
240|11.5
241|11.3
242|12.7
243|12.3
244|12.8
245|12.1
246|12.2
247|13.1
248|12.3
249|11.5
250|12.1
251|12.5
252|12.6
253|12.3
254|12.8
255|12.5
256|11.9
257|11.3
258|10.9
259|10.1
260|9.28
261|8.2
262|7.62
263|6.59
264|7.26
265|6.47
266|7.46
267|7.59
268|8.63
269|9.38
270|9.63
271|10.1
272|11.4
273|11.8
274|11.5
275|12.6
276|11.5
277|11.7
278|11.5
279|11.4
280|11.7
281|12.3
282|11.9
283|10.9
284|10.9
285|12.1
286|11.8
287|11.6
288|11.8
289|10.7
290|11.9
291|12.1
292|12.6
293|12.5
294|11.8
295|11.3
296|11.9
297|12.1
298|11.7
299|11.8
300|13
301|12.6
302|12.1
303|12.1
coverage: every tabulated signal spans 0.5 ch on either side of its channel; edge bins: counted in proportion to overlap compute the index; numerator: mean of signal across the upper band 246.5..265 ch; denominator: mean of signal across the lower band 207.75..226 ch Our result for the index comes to 1.77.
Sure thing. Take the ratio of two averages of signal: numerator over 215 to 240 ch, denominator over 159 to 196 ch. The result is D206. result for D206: 0.68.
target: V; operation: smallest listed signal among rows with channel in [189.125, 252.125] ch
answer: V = 4.93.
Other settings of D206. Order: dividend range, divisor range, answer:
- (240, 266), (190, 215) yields 1.20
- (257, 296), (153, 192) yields 0.86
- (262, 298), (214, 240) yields 1.31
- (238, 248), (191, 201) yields 1.04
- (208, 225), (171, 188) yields 0.48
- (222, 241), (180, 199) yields 0.78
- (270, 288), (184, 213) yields 1.15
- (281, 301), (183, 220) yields 1.28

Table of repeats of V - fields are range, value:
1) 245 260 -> 9.28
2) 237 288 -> 6.47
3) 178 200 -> 10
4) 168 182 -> 11.8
